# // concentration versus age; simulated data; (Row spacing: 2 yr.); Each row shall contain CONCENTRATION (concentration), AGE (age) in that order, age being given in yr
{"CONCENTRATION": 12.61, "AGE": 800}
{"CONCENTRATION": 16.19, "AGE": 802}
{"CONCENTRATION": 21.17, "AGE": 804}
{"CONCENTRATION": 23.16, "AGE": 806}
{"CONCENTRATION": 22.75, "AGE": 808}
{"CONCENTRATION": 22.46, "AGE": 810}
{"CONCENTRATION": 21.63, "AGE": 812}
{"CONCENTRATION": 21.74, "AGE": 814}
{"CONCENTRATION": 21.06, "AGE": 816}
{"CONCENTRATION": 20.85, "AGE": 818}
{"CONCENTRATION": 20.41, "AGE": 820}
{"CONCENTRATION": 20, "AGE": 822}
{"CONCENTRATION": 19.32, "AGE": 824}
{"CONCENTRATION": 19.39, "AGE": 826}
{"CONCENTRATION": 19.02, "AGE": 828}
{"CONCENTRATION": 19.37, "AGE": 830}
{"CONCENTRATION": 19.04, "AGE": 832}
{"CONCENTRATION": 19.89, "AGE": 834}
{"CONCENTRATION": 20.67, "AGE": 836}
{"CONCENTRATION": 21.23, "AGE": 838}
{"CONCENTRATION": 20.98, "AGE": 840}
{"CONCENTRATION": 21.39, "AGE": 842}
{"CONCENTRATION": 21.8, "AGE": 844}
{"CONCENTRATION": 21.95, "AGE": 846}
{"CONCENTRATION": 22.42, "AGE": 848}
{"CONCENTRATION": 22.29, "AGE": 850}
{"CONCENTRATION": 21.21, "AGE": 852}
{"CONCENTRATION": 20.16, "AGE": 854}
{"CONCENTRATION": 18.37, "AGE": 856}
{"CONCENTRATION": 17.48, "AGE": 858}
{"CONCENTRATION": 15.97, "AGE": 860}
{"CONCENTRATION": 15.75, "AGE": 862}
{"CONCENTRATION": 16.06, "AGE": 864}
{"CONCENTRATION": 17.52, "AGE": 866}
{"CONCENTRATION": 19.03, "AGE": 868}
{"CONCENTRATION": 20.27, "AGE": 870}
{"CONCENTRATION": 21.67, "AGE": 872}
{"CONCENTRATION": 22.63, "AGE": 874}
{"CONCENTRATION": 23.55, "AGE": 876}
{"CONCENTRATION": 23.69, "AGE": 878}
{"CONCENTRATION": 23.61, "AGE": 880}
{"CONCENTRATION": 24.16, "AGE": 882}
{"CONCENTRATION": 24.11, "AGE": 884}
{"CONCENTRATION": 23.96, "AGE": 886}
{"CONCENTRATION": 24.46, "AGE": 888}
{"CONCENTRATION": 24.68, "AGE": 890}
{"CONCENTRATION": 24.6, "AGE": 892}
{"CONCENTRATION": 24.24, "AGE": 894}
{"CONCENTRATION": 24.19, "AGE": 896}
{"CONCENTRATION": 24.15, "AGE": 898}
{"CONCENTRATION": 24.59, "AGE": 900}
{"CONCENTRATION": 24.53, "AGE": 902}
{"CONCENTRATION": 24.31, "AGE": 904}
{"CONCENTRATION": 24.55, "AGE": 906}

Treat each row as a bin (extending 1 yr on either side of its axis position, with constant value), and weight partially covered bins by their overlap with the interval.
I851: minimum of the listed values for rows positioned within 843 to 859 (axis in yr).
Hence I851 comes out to 17.48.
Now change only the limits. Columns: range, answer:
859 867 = 15.75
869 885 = 20.27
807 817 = 21.06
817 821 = 20.41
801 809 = 16.19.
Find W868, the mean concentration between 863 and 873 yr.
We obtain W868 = 18.9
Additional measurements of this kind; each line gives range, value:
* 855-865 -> 16.7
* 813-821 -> 21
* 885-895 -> 24.4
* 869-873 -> 21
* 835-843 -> 21.1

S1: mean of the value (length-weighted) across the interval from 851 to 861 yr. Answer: 18.6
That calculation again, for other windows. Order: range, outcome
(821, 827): 19.6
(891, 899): 24.3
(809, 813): 22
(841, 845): 21.6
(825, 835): 19.3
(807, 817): 21.9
